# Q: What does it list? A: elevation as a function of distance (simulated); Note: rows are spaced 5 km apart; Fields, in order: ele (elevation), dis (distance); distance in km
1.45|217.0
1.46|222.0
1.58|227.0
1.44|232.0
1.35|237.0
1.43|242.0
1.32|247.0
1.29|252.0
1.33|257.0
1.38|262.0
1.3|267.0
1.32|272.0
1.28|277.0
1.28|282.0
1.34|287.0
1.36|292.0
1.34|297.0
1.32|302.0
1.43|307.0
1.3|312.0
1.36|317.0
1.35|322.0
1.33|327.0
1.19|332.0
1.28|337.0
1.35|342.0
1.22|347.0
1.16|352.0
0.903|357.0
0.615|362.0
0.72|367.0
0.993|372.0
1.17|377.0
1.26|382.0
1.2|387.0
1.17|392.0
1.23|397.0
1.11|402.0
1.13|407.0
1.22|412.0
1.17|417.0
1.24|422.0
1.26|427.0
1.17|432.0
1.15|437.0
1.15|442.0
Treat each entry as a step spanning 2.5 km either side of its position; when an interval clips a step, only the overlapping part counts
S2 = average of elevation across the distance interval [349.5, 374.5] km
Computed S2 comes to 0.878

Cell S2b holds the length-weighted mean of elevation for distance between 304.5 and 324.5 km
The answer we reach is 1.36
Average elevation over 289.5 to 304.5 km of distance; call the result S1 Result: 1.34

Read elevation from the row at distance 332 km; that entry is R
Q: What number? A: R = 1.19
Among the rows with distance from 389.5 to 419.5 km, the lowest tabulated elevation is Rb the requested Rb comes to 1.11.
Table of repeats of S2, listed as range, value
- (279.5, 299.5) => 1.33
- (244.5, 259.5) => 1.31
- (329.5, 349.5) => 1.26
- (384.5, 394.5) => 1.19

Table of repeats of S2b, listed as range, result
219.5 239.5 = 1.46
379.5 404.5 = 1.19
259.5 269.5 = 1.34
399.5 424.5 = 1.17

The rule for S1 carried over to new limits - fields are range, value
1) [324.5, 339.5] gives 1.27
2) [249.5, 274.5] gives 1.32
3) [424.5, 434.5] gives 1.21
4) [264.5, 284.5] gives 1.3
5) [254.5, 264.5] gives 1.35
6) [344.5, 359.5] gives 1.09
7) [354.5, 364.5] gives 0.759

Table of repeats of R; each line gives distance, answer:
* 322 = 1.35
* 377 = 1.17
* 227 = 1.58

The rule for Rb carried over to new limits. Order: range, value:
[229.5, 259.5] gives 1.29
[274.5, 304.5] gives 1.28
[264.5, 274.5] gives 1.3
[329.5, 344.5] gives 1.19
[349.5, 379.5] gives 0.615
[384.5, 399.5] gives 1.17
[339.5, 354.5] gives 1.16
